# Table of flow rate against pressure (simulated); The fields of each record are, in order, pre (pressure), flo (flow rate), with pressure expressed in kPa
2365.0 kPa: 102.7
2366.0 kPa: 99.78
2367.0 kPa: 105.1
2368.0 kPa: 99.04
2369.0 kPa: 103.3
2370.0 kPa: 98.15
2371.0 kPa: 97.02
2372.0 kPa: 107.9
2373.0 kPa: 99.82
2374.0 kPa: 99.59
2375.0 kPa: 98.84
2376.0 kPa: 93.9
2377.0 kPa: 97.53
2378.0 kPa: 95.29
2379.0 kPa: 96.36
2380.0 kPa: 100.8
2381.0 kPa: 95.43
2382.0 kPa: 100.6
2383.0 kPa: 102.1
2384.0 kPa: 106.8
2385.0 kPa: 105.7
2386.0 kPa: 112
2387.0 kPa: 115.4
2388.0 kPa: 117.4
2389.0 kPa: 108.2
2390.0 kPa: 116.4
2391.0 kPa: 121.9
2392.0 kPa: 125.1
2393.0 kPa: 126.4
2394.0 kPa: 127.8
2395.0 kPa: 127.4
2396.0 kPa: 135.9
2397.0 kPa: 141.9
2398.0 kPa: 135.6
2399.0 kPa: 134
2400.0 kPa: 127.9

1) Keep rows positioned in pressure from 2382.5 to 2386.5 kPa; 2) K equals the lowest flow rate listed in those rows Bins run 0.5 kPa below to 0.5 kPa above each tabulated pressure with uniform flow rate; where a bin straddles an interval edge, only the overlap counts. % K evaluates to 102.1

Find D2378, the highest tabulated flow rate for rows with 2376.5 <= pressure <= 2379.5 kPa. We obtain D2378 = 97.53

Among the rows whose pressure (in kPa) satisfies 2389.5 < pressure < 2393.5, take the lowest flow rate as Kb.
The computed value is 116.4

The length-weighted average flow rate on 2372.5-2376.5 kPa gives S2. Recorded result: 98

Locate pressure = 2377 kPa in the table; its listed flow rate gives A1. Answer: 97.53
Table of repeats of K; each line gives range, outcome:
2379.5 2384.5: 95.43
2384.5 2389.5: 105.7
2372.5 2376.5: 93.9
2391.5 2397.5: 125.1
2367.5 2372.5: 97.02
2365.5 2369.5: 99.04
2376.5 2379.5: 95.29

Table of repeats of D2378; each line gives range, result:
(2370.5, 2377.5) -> 107.9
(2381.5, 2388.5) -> 117.4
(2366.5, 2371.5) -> 105.1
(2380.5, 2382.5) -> 100.6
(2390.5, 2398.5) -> 141.9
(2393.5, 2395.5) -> 127.8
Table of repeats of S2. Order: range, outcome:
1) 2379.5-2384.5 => 101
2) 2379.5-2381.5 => 98.1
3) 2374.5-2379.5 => 96.4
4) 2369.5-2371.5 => 97.6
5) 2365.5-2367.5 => 102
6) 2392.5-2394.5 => 127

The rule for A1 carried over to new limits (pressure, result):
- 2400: 127.9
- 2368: 99.04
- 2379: 96.36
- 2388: 117.4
